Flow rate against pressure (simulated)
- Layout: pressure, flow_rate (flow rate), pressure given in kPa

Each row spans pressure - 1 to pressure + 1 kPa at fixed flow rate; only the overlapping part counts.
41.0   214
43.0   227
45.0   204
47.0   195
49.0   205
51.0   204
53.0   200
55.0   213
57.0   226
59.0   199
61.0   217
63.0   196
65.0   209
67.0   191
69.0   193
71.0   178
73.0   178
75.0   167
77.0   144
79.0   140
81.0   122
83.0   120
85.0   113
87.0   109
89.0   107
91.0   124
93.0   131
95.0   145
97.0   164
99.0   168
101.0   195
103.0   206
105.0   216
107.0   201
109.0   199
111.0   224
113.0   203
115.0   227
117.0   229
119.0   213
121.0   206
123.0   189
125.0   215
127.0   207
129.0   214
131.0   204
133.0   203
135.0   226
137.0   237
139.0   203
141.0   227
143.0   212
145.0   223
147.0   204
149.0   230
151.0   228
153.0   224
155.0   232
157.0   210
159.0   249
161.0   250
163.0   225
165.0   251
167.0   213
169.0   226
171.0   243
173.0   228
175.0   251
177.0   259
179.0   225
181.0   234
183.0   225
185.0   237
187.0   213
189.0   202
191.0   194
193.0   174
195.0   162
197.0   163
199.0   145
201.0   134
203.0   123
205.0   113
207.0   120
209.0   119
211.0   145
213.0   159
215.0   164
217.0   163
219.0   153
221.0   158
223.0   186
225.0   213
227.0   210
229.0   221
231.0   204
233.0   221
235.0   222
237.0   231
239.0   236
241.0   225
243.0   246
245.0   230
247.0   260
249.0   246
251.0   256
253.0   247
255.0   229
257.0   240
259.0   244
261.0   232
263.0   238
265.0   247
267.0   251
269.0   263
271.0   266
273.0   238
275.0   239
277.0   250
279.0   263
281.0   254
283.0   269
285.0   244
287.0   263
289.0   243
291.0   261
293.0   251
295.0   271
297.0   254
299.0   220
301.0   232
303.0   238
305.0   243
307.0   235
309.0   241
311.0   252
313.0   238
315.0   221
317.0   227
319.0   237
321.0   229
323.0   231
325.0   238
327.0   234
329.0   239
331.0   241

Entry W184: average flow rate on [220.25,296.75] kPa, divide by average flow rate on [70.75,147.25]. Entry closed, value 1.3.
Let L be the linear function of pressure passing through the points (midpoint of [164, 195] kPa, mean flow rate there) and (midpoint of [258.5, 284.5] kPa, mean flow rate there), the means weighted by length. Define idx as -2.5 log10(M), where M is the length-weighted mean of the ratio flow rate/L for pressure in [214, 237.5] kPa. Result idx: 0.21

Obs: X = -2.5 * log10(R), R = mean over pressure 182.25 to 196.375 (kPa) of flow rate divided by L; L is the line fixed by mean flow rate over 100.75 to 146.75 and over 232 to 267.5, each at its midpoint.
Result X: 0.13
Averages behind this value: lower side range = 212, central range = 200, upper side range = 239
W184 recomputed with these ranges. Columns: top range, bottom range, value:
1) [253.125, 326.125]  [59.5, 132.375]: 1.36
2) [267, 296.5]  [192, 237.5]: 1.51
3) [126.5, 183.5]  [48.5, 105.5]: 1.32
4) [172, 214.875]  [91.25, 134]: 0.92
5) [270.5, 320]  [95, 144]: 1.19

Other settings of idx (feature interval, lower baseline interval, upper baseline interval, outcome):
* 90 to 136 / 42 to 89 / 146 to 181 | 0.05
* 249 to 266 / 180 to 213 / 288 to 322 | -0.16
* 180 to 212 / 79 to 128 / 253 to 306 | 0.25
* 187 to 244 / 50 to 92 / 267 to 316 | 0.23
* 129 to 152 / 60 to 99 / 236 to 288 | -0.17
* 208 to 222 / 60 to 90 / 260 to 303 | 0.41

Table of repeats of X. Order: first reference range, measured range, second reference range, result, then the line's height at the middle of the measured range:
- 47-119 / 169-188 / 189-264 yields -0.228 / 190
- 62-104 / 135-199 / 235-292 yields -0.115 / 199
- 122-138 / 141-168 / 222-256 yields -0.056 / 216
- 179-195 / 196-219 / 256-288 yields 0.476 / 219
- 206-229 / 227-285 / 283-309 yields -0.178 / 205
